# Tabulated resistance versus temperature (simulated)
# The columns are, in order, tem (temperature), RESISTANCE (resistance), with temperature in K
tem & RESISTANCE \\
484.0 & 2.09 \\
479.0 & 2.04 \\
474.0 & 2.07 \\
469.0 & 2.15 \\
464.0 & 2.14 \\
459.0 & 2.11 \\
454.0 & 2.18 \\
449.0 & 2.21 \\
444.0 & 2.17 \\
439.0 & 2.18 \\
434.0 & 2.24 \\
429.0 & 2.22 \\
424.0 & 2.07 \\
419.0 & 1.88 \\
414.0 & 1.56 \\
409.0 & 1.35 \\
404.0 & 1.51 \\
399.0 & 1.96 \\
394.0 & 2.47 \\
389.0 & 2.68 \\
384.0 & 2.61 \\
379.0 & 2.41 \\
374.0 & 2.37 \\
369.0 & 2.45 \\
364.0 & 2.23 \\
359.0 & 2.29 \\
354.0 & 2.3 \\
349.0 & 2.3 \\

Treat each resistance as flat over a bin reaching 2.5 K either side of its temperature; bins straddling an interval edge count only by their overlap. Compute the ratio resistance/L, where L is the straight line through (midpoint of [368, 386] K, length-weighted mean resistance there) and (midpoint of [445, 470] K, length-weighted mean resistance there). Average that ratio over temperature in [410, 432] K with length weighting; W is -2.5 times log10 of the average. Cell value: 0.20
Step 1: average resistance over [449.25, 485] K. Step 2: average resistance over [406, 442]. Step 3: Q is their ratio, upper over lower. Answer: 1.10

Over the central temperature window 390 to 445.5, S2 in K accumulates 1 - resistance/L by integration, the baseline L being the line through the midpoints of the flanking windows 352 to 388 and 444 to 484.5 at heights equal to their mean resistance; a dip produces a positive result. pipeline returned 6.8 K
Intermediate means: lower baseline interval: 2.39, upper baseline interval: 2.13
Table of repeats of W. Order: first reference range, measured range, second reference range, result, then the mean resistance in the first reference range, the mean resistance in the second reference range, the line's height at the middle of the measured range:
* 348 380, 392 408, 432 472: 0.19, 2.33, 2.17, 2.27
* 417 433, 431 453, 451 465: -0.04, 2.08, 2.15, 2.11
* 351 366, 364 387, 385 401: -0.05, 2.28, 2.41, 2.34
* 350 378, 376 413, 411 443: 0.03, 2.33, 2.02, 2.18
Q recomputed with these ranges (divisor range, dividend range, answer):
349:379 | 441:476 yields 0.92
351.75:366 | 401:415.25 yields 0.65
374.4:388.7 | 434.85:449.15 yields 0.87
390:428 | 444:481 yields 1.14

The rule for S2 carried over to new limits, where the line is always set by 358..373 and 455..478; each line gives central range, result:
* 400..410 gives 3.23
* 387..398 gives -1.03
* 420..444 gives 0.34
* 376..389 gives -1.38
